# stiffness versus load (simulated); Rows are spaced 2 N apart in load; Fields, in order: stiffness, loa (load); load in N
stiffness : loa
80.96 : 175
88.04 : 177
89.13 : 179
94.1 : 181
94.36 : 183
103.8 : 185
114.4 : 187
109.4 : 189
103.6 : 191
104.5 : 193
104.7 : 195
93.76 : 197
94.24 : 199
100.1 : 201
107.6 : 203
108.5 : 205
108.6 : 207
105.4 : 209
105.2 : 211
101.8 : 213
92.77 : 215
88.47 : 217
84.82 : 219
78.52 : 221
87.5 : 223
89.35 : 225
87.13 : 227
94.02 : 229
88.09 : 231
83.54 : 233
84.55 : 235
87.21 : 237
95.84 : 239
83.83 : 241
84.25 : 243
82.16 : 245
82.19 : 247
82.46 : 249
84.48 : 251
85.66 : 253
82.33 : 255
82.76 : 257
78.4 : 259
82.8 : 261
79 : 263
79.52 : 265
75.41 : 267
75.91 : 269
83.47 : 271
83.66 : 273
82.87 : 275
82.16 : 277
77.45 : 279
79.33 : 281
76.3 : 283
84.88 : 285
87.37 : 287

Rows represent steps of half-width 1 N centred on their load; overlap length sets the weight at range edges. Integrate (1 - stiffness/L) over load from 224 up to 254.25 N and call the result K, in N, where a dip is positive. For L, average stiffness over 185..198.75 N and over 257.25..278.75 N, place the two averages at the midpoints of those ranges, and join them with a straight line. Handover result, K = 1.1 N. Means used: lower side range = 104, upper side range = 80.3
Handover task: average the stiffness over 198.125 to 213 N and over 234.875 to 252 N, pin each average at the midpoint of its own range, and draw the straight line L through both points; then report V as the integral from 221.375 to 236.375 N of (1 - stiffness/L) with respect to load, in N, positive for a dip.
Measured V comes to 0.8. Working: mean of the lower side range 104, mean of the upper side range 85.3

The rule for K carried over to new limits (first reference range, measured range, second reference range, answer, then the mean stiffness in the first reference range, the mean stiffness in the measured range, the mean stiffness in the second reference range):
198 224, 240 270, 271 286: 1.8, 97.2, 81.4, 81.1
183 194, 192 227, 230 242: 0.2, 106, 97.1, 87.2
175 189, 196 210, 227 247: -1.4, 97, 103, 86.8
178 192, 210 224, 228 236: 0.1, 101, 91.3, 87.5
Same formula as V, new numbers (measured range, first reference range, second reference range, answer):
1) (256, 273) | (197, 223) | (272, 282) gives 0.9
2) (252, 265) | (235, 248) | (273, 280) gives 0.3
